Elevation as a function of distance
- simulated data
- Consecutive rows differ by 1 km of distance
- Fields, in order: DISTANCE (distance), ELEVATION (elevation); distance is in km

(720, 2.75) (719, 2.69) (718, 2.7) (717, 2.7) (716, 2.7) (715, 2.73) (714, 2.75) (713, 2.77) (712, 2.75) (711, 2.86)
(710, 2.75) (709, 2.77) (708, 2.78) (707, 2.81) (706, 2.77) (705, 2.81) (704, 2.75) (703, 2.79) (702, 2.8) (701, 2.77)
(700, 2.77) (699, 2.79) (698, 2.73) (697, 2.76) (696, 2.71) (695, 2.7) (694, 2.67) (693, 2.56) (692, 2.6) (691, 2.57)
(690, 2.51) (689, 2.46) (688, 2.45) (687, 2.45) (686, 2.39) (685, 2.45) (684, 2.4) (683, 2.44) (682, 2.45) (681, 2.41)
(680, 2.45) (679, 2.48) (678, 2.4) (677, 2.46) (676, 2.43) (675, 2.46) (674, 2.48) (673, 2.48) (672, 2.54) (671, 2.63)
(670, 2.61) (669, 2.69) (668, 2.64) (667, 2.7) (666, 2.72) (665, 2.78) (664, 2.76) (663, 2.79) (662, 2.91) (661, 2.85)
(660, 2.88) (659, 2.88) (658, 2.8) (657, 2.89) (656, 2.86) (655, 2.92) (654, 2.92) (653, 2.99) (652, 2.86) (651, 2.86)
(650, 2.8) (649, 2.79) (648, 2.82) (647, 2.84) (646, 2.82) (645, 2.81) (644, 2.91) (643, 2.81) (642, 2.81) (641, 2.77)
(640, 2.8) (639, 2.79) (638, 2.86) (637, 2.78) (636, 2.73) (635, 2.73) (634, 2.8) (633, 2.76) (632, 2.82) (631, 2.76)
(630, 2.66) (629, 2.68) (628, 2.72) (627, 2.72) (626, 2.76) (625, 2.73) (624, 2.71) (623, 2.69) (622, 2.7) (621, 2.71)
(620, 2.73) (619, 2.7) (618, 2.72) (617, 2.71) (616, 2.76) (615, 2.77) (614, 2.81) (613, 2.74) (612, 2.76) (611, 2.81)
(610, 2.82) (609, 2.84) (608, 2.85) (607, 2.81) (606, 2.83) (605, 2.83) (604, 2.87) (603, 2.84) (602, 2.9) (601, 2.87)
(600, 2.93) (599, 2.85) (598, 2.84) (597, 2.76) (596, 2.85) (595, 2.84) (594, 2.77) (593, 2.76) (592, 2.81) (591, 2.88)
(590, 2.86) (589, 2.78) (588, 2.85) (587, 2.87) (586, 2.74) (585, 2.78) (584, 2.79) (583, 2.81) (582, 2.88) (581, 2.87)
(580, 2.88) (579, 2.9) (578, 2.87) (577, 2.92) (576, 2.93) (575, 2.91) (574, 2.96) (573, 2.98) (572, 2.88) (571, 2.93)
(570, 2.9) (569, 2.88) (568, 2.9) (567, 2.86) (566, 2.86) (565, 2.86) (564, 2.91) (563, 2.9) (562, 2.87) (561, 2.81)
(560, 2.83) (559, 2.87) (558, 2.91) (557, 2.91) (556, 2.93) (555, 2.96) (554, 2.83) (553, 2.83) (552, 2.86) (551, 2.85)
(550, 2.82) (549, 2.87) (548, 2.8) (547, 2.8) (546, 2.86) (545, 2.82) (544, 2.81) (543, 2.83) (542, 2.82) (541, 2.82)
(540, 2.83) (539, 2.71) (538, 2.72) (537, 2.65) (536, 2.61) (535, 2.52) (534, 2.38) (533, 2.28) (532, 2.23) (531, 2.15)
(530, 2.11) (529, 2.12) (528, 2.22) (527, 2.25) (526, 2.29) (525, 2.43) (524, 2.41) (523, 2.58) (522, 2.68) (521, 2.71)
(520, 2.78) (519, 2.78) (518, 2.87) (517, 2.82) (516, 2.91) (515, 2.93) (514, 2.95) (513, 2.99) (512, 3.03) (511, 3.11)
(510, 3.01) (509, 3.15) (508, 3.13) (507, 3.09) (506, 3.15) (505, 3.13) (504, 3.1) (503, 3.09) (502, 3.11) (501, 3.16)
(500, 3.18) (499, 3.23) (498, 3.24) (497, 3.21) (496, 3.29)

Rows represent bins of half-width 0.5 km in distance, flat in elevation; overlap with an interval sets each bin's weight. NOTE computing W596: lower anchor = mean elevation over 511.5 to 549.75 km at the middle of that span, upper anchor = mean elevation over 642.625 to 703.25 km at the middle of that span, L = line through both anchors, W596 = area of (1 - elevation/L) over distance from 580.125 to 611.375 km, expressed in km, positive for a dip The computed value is -2.05 km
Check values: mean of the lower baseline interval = 2.64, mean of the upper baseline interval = 2.68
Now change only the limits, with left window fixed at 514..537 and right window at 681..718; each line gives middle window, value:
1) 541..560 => -2.4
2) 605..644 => -2.5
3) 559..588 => -3.6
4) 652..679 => -0.8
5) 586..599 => -1.3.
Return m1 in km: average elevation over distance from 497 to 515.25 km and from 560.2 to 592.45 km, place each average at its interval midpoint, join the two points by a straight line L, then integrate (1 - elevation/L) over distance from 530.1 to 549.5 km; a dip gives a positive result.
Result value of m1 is 2.2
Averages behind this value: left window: 3.1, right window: 2.87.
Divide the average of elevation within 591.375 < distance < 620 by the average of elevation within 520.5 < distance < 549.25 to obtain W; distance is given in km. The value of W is 1.1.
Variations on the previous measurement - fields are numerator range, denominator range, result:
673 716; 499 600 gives 0.93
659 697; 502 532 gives 0.94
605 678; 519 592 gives 1.00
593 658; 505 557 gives 1.02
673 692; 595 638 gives 0.88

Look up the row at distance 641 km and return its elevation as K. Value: 2.77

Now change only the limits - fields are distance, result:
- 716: 2.7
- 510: 3.01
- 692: 2.6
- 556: 2.93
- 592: 2.81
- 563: 2.9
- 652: 2.86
